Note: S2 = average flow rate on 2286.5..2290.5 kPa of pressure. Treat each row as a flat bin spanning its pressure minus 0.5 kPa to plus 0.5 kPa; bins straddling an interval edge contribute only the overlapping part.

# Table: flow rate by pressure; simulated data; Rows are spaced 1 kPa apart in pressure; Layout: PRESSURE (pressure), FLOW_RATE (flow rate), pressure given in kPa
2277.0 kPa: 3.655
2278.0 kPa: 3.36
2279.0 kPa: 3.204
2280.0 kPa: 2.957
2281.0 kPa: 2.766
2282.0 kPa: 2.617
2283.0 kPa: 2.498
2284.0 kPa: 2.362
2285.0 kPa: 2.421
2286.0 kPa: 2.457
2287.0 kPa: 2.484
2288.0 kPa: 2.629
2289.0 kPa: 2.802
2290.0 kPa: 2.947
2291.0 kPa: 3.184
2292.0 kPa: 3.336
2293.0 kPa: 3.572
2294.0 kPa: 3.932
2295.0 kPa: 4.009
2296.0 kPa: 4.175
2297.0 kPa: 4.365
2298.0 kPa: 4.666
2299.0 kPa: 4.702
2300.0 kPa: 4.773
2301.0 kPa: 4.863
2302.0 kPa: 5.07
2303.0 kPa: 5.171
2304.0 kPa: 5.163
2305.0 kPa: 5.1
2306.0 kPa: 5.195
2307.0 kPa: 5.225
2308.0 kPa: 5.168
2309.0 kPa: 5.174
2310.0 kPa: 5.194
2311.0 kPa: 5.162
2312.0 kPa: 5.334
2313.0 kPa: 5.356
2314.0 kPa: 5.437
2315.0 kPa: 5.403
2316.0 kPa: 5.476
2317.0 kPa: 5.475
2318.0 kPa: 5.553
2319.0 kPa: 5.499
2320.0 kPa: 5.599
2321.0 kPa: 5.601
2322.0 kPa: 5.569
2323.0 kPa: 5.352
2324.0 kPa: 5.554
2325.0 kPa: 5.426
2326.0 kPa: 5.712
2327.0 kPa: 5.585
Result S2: 2.72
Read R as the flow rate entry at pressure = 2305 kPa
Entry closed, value 5.1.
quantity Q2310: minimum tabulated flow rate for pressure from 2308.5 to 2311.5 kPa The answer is 5.162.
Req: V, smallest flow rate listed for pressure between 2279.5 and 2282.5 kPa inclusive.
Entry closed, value 2.617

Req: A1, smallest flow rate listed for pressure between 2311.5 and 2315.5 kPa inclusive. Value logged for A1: 5.334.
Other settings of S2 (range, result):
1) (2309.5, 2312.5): 5.23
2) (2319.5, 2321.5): 5.6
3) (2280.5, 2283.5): 2.63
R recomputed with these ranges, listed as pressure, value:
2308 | 5.168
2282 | 2.617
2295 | 4.009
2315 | 5.403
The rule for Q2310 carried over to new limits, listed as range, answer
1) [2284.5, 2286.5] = 2.421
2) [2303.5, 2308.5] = 5.1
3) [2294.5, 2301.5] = 4.009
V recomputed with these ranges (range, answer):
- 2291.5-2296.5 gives 3.336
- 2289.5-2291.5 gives 2.947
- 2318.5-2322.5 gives 5.499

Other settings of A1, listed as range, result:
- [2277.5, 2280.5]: 2.957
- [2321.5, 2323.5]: 5.352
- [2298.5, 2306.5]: 4.702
